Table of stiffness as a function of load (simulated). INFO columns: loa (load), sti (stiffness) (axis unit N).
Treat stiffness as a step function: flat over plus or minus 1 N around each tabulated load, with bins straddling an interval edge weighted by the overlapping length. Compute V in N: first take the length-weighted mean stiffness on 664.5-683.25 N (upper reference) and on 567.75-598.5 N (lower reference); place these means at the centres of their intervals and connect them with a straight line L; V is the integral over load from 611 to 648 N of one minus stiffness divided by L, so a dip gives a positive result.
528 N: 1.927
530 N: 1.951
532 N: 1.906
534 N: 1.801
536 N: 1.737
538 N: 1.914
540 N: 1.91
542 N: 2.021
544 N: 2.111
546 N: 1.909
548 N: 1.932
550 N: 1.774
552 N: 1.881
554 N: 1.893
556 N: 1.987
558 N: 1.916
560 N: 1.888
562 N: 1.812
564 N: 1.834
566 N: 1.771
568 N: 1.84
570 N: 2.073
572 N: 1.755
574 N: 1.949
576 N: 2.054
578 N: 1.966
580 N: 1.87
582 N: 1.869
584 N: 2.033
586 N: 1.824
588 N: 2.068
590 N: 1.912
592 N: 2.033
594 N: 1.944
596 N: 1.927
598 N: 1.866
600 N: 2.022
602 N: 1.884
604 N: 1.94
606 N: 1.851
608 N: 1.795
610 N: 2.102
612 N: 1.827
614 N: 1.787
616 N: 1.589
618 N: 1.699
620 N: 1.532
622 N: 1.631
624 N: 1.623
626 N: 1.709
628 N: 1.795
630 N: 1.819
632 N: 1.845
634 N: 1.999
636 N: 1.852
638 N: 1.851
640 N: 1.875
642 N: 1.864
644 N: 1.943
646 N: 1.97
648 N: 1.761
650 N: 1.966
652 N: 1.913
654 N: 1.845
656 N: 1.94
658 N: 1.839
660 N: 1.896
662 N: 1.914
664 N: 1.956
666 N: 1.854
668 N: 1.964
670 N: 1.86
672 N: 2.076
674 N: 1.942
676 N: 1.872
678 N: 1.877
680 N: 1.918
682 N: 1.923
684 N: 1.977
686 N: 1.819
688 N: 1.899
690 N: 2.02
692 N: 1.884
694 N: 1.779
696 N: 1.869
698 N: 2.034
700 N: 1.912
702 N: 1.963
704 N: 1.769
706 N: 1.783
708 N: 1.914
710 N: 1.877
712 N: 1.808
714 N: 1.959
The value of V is 2.7 N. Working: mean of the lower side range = 1.94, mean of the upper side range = 1.92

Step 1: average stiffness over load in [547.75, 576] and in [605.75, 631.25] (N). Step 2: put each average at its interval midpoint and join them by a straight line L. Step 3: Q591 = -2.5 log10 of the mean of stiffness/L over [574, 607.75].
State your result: -0.07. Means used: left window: 1.88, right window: 1.75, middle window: 1.94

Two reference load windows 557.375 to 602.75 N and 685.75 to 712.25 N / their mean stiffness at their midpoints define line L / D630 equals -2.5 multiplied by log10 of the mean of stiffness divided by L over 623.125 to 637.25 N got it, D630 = 0.056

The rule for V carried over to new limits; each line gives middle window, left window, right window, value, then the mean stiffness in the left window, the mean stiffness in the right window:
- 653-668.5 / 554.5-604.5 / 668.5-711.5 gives 0.1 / 1.92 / 1.9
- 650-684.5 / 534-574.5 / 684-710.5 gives -0.5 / 1.89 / 1.89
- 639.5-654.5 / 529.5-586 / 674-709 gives 0.0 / 1.9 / 1.9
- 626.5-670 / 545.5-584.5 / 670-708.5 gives 0.4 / 1.9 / 1.91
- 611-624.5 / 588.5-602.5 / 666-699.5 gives 1.9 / 1.95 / 1.92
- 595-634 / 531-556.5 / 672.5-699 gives 2.1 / 1.9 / 1.91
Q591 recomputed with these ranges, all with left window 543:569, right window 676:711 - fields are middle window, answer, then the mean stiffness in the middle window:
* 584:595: -0.04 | 1.96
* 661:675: -0.03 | 1.94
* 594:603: -0.02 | 1.93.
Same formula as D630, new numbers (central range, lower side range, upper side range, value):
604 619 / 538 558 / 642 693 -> 0.06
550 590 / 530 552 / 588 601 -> 0.02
